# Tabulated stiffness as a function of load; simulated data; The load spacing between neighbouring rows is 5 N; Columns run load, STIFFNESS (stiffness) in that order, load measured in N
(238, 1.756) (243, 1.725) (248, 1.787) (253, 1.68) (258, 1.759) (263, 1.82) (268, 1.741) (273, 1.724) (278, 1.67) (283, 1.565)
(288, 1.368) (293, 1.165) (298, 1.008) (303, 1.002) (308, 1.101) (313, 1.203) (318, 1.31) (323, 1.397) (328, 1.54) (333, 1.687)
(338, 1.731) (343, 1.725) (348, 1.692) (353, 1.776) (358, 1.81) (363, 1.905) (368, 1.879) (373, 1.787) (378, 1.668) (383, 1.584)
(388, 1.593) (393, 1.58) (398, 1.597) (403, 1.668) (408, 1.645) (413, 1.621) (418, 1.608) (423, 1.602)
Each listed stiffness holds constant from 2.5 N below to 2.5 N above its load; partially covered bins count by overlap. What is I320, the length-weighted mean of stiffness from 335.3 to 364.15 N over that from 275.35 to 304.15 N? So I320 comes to 1.35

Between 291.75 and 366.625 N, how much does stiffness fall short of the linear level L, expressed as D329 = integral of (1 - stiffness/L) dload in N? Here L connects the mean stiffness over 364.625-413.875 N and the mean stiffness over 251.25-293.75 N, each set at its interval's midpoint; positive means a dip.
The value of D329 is 7.6 N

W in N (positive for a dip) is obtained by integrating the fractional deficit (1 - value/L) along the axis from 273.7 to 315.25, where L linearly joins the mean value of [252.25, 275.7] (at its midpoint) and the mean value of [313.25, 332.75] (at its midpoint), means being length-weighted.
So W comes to 8.0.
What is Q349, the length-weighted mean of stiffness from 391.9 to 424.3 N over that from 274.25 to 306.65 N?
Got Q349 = 1.24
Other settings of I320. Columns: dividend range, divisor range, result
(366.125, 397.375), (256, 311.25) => 1.16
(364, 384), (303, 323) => 1.46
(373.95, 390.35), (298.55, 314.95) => 1.50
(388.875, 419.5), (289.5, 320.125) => 1.42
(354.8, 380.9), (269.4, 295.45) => 1.20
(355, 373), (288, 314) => 1.66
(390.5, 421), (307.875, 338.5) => 1.13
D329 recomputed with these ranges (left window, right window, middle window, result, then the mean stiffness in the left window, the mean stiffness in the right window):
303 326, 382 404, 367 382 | -2.3 N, 1.23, 1.6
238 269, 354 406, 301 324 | 7.1 N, 1.75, 1.71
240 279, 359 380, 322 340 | 1.9 N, 1.74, 1.81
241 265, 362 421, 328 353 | 0.0 N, 1.75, 1.67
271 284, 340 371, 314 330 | 3.2 N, 1.66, 1.8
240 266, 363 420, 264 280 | 0.2 N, 1.75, 1.67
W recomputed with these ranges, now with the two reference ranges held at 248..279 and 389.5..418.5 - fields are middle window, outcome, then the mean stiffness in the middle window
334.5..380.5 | -3.1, 1.77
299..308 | 3.6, 1.03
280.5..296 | 3.3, 1.35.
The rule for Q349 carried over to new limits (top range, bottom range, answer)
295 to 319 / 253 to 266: 0.63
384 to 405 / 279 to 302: 1.25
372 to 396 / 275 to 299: 1.18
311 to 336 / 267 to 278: 0.84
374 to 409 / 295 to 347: 1.18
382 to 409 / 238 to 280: 0.93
